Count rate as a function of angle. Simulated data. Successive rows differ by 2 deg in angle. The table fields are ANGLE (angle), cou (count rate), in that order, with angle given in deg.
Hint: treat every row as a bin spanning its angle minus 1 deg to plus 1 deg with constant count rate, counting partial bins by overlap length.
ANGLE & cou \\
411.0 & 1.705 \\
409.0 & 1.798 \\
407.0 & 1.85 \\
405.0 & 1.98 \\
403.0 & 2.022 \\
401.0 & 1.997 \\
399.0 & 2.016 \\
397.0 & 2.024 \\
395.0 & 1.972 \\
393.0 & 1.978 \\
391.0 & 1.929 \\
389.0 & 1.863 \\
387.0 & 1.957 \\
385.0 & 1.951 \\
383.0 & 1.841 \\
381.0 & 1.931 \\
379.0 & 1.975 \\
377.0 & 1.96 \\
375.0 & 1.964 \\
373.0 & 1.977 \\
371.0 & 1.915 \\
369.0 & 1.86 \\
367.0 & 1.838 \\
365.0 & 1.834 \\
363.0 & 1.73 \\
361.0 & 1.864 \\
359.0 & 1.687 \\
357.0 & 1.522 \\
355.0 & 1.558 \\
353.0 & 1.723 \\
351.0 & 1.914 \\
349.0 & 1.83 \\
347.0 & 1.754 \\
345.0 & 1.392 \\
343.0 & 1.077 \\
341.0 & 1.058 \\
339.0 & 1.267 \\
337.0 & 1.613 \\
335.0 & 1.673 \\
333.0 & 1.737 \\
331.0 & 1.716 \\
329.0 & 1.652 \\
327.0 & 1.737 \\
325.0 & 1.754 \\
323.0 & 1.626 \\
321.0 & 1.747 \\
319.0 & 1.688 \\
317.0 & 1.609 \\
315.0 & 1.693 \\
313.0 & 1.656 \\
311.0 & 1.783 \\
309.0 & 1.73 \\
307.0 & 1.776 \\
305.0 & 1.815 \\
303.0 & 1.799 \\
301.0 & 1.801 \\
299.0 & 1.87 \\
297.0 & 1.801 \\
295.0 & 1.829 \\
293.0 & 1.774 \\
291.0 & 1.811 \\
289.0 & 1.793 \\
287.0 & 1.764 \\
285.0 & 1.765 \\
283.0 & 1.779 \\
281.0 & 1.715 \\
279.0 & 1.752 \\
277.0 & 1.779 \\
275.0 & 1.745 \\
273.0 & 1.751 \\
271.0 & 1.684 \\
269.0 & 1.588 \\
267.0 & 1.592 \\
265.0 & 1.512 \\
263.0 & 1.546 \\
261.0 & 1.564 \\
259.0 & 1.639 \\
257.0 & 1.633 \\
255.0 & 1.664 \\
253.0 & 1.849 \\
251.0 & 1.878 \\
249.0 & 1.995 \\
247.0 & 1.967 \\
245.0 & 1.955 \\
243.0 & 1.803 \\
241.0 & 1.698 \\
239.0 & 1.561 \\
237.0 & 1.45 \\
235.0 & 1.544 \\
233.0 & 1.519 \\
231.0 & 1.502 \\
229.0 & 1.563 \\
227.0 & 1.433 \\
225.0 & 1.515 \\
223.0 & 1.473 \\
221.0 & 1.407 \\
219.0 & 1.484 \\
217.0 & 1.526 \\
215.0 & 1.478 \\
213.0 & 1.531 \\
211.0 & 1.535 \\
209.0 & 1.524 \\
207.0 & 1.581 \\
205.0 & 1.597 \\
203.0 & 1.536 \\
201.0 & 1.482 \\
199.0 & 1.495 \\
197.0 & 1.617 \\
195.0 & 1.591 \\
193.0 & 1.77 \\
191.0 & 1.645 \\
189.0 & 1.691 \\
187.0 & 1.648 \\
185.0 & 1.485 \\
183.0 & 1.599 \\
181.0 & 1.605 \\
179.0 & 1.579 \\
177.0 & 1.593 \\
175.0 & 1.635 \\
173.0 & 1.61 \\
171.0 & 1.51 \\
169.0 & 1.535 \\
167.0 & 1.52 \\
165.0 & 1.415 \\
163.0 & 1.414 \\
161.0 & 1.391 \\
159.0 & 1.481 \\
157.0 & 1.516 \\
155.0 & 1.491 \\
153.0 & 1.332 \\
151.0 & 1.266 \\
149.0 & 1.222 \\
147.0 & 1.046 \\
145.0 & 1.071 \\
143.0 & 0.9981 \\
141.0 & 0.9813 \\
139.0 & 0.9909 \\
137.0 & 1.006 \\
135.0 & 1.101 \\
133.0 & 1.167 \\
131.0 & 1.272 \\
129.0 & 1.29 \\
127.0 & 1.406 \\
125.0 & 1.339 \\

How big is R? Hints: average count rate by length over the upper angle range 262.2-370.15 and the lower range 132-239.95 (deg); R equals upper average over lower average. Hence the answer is 1.17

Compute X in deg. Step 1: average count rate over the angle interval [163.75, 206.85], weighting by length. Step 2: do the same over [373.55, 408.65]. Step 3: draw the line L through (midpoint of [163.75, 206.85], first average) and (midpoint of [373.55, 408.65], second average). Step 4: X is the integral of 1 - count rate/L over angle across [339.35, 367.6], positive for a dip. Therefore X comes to 4.0 deg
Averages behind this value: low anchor 1.58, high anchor 1.95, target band 1.62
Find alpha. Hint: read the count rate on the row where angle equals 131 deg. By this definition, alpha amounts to 1.272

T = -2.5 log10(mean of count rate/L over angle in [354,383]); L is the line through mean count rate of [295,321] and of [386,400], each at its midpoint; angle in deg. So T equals 0.04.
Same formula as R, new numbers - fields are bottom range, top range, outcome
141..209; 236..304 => 1.18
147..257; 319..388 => 1.10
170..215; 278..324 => 1.11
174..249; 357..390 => 1.18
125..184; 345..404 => 1.39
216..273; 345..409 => 1.15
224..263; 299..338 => 1.03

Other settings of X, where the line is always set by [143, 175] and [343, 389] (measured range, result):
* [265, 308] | -3.0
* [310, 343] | 2.1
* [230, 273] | -2.9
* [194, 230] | -0.7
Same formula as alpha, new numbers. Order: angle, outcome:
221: 1.407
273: 1.751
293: 1.774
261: 1.564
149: 1.222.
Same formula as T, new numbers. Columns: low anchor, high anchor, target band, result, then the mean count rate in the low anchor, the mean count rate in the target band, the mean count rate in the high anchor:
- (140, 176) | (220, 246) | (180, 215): -0.08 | 1.36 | 1.58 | 1.57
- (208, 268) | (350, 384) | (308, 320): 0.03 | 1.61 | 1.69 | 1.83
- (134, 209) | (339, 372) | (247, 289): -0.11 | 1.43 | 1.72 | 1.65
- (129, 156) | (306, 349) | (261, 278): -0.12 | 1.15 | 1.64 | 1.61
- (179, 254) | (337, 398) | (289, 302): -0.07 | 1.61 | 1.81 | 1.77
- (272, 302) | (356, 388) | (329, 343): 0.22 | 1.78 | 1.49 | 1.86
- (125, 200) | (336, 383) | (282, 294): -0.12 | 1.4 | 1.78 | 1.71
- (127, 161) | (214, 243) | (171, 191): -0.19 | 1.21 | 1.6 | 1.52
